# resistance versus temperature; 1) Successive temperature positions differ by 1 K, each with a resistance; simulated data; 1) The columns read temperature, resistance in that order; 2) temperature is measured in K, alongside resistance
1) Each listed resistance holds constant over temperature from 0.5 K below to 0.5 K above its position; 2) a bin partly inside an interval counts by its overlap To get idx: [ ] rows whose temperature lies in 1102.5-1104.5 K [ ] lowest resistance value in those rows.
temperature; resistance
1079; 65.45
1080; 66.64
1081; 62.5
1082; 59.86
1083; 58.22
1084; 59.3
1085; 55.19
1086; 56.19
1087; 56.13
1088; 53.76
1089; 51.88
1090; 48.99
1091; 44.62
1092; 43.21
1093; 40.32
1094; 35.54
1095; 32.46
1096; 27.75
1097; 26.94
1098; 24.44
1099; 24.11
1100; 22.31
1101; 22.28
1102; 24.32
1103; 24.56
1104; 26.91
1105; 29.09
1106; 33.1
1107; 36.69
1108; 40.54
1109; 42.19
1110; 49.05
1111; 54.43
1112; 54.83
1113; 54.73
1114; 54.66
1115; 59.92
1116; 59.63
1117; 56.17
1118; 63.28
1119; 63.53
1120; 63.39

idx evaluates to 24.56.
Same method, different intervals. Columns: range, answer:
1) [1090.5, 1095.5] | 32.46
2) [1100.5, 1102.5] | 22.28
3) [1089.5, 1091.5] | 44.62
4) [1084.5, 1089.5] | 51.88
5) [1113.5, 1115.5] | 54.66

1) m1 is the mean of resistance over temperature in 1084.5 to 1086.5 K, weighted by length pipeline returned 55.7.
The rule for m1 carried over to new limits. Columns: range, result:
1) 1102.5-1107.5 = 30.1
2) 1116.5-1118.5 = 59.7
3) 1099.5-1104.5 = 24.1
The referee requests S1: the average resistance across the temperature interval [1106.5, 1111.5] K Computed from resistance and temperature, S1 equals 44.6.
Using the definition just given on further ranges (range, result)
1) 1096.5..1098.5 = 25.7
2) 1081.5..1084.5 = 59.1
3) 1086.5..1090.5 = 52.7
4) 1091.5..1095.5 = 37.9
